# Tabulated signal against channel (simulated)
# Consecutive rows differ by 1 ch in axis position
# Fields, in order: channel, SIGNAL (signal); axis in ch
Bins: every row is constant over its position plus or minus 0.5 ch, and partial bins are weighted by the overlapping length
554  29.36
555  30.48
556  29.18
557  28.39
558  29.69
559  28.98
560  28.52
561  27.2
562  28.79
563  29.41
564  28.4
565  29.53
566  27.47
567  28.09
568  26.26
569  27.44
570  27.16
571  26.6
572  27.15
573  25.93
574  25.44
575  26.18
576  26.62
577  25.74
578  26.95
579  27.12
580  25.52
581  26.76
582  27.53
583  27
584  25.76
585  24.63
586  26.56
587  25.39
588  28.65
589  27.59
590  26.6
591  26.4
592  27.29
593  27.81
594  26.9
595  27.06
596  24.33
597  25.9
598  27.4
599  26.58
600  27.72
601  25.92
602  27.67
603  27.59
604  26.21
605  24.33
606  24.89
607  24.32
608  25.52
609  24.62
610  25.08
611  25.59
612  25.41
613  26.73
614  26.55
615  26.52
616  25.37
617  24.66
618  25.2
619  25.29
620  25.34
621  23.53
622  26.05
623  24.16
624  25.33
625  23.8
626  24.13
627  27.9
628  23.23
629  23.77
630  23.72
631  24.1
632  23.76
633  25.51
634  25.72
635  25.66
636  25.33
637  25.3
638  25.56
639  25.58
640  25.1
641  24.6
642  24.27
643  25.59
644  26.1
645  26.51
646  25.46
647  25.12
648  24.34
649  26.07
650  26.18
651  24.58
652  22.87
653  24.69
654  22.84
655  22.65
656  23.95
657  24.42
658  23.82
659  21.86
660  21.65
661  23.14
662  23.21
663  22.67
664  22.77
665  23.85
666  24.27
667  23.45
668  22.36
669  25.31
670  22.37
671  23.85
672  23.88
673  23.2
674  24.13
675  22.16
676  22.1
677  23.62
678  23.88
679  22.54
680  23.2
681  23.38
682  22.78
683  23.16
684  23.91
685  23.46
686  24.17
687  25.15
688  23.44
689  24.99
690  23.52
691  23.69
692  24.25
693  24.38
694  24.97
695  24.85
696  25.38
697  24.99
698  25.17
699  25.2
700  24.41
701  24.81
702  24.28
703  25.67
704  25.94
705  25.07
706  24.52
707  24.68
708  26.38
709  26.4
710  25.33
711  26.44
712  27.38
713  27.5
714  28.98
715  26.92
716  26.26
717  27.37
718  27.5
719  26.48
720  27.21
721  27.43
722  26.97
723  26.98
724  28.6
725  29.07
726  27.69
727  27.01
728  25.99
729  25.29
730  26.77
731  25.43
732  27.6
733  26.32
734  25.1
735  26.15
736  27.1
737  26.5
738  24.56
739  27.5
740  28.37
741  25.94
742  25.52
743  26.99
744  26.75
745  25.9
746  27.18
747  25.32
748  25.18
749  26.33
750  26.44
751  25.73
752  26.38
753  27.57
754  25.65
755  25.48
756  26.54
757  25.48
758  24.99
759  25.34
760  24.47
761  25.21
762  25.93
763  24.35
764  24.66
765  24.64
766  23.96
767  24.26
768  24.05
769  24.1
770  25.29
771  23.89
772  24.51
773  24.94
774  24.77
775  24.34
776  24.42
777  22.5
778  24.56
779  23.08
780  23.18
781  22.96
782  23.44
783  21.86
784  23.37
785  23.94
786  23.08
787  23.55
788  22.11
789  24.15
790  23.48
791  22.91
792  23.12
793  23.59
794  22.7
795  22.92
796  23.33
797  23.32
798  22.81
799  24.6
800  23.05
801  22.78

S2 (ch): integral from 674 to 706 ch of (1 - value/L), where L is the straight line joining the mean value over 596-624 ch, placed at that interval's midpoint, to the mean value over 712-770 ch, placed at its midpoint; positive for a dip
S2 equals 2.3 ch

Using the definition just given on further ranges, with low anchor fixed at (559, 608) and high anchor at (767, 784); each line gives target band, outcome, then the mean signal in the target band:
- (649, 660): 0.8 ch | 23.8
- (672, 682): 0.9 ch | 23.2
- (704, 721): -1.2 ch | 26.5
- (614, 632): 0.9 ch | 24.8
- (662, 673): 0.9 ch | 23.5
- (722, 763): -3.2 ch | 26.3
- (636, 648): 0.3 ch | 25.3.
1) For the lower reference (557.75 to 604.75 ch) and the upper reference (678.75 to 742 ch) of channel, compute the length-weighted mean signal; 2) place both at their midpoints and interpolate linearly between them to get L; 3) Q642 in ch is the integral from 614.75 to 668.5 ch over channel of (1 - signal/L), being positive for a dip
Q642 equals 3.9 ch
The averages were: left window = 27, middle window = 24.5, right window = 25.7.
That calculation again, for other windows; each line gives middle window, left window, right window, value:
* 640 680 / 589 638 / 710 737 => 3.5 ch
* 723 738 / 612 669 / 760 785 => -1.5 ch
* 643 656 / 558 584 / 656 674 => -0.4 ch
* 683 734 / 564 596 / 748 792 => -1.2 ch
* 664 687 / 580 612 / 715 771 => 2.4 ch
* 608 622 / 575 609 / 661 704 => 0.2 ch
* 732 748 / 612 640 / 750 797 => -1.2 ch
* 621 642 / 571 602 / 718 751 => 1.4 ch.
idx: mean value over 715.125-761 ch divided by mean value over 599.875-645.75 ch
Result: 1.0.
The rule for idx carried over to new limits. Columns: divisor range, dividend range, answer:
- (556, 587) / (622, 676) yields 0.89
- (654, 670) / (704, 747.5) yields 1.14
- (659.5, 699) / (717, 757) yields 1.12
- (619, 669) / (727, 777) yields 1.05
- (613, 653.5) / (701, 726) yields 1.06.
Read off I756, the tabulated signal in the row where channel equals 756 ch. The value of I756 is 26.54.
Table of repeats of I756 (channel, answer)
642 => 24.27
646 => 25.46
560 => 28.52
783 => 21.86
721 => 27.43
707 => 24.68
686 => 24.17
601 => 25.92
